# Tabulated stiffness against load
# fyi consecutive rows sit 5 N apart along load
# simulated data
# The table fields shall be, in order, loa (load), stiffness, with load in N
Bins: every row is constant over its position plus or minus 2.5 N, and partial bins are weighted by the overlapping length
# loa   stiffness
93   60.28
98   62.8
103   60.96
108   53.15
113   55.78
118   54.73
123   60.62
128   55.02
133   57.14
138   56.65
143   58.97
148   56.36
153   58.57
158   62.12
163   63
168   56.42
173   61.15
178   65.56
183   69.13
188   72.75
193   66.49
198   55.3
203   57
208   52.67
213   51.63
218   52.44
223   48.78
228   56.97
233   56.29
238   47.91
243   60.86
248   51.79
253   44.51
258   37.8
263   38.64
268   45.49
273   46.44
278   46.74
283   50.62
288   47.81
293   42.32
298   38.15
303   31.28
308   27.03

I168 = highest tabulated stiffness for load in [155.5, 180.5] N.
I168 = 65.56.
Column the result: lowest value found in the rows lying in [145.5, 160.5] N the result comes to 56.36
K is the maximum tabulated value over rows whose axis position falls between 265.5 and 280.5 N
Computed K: 46.74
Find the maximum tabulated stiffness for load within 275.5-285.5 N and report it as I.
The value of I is 50.62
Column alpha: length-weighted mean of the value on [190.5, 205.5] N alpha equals 59.6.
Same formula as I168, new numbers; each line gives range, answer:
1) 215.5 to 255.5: 60.86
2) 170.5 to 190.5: 72.75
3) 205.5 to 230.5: 56.97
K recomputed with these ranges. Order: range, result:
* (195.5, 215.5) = 57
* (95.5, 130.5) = 62.8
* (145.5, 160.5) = 62.12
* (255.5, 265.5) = 38.64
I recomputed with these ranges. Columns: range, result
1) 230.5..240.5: 56.29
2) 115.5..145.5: 60.62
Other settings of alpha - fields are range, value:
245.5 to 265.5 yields 43.2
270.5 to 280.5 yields 46.6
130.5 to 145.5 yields 57.6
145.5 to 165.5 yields 60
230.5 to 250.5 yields 54.2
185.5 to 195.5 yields 69.6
